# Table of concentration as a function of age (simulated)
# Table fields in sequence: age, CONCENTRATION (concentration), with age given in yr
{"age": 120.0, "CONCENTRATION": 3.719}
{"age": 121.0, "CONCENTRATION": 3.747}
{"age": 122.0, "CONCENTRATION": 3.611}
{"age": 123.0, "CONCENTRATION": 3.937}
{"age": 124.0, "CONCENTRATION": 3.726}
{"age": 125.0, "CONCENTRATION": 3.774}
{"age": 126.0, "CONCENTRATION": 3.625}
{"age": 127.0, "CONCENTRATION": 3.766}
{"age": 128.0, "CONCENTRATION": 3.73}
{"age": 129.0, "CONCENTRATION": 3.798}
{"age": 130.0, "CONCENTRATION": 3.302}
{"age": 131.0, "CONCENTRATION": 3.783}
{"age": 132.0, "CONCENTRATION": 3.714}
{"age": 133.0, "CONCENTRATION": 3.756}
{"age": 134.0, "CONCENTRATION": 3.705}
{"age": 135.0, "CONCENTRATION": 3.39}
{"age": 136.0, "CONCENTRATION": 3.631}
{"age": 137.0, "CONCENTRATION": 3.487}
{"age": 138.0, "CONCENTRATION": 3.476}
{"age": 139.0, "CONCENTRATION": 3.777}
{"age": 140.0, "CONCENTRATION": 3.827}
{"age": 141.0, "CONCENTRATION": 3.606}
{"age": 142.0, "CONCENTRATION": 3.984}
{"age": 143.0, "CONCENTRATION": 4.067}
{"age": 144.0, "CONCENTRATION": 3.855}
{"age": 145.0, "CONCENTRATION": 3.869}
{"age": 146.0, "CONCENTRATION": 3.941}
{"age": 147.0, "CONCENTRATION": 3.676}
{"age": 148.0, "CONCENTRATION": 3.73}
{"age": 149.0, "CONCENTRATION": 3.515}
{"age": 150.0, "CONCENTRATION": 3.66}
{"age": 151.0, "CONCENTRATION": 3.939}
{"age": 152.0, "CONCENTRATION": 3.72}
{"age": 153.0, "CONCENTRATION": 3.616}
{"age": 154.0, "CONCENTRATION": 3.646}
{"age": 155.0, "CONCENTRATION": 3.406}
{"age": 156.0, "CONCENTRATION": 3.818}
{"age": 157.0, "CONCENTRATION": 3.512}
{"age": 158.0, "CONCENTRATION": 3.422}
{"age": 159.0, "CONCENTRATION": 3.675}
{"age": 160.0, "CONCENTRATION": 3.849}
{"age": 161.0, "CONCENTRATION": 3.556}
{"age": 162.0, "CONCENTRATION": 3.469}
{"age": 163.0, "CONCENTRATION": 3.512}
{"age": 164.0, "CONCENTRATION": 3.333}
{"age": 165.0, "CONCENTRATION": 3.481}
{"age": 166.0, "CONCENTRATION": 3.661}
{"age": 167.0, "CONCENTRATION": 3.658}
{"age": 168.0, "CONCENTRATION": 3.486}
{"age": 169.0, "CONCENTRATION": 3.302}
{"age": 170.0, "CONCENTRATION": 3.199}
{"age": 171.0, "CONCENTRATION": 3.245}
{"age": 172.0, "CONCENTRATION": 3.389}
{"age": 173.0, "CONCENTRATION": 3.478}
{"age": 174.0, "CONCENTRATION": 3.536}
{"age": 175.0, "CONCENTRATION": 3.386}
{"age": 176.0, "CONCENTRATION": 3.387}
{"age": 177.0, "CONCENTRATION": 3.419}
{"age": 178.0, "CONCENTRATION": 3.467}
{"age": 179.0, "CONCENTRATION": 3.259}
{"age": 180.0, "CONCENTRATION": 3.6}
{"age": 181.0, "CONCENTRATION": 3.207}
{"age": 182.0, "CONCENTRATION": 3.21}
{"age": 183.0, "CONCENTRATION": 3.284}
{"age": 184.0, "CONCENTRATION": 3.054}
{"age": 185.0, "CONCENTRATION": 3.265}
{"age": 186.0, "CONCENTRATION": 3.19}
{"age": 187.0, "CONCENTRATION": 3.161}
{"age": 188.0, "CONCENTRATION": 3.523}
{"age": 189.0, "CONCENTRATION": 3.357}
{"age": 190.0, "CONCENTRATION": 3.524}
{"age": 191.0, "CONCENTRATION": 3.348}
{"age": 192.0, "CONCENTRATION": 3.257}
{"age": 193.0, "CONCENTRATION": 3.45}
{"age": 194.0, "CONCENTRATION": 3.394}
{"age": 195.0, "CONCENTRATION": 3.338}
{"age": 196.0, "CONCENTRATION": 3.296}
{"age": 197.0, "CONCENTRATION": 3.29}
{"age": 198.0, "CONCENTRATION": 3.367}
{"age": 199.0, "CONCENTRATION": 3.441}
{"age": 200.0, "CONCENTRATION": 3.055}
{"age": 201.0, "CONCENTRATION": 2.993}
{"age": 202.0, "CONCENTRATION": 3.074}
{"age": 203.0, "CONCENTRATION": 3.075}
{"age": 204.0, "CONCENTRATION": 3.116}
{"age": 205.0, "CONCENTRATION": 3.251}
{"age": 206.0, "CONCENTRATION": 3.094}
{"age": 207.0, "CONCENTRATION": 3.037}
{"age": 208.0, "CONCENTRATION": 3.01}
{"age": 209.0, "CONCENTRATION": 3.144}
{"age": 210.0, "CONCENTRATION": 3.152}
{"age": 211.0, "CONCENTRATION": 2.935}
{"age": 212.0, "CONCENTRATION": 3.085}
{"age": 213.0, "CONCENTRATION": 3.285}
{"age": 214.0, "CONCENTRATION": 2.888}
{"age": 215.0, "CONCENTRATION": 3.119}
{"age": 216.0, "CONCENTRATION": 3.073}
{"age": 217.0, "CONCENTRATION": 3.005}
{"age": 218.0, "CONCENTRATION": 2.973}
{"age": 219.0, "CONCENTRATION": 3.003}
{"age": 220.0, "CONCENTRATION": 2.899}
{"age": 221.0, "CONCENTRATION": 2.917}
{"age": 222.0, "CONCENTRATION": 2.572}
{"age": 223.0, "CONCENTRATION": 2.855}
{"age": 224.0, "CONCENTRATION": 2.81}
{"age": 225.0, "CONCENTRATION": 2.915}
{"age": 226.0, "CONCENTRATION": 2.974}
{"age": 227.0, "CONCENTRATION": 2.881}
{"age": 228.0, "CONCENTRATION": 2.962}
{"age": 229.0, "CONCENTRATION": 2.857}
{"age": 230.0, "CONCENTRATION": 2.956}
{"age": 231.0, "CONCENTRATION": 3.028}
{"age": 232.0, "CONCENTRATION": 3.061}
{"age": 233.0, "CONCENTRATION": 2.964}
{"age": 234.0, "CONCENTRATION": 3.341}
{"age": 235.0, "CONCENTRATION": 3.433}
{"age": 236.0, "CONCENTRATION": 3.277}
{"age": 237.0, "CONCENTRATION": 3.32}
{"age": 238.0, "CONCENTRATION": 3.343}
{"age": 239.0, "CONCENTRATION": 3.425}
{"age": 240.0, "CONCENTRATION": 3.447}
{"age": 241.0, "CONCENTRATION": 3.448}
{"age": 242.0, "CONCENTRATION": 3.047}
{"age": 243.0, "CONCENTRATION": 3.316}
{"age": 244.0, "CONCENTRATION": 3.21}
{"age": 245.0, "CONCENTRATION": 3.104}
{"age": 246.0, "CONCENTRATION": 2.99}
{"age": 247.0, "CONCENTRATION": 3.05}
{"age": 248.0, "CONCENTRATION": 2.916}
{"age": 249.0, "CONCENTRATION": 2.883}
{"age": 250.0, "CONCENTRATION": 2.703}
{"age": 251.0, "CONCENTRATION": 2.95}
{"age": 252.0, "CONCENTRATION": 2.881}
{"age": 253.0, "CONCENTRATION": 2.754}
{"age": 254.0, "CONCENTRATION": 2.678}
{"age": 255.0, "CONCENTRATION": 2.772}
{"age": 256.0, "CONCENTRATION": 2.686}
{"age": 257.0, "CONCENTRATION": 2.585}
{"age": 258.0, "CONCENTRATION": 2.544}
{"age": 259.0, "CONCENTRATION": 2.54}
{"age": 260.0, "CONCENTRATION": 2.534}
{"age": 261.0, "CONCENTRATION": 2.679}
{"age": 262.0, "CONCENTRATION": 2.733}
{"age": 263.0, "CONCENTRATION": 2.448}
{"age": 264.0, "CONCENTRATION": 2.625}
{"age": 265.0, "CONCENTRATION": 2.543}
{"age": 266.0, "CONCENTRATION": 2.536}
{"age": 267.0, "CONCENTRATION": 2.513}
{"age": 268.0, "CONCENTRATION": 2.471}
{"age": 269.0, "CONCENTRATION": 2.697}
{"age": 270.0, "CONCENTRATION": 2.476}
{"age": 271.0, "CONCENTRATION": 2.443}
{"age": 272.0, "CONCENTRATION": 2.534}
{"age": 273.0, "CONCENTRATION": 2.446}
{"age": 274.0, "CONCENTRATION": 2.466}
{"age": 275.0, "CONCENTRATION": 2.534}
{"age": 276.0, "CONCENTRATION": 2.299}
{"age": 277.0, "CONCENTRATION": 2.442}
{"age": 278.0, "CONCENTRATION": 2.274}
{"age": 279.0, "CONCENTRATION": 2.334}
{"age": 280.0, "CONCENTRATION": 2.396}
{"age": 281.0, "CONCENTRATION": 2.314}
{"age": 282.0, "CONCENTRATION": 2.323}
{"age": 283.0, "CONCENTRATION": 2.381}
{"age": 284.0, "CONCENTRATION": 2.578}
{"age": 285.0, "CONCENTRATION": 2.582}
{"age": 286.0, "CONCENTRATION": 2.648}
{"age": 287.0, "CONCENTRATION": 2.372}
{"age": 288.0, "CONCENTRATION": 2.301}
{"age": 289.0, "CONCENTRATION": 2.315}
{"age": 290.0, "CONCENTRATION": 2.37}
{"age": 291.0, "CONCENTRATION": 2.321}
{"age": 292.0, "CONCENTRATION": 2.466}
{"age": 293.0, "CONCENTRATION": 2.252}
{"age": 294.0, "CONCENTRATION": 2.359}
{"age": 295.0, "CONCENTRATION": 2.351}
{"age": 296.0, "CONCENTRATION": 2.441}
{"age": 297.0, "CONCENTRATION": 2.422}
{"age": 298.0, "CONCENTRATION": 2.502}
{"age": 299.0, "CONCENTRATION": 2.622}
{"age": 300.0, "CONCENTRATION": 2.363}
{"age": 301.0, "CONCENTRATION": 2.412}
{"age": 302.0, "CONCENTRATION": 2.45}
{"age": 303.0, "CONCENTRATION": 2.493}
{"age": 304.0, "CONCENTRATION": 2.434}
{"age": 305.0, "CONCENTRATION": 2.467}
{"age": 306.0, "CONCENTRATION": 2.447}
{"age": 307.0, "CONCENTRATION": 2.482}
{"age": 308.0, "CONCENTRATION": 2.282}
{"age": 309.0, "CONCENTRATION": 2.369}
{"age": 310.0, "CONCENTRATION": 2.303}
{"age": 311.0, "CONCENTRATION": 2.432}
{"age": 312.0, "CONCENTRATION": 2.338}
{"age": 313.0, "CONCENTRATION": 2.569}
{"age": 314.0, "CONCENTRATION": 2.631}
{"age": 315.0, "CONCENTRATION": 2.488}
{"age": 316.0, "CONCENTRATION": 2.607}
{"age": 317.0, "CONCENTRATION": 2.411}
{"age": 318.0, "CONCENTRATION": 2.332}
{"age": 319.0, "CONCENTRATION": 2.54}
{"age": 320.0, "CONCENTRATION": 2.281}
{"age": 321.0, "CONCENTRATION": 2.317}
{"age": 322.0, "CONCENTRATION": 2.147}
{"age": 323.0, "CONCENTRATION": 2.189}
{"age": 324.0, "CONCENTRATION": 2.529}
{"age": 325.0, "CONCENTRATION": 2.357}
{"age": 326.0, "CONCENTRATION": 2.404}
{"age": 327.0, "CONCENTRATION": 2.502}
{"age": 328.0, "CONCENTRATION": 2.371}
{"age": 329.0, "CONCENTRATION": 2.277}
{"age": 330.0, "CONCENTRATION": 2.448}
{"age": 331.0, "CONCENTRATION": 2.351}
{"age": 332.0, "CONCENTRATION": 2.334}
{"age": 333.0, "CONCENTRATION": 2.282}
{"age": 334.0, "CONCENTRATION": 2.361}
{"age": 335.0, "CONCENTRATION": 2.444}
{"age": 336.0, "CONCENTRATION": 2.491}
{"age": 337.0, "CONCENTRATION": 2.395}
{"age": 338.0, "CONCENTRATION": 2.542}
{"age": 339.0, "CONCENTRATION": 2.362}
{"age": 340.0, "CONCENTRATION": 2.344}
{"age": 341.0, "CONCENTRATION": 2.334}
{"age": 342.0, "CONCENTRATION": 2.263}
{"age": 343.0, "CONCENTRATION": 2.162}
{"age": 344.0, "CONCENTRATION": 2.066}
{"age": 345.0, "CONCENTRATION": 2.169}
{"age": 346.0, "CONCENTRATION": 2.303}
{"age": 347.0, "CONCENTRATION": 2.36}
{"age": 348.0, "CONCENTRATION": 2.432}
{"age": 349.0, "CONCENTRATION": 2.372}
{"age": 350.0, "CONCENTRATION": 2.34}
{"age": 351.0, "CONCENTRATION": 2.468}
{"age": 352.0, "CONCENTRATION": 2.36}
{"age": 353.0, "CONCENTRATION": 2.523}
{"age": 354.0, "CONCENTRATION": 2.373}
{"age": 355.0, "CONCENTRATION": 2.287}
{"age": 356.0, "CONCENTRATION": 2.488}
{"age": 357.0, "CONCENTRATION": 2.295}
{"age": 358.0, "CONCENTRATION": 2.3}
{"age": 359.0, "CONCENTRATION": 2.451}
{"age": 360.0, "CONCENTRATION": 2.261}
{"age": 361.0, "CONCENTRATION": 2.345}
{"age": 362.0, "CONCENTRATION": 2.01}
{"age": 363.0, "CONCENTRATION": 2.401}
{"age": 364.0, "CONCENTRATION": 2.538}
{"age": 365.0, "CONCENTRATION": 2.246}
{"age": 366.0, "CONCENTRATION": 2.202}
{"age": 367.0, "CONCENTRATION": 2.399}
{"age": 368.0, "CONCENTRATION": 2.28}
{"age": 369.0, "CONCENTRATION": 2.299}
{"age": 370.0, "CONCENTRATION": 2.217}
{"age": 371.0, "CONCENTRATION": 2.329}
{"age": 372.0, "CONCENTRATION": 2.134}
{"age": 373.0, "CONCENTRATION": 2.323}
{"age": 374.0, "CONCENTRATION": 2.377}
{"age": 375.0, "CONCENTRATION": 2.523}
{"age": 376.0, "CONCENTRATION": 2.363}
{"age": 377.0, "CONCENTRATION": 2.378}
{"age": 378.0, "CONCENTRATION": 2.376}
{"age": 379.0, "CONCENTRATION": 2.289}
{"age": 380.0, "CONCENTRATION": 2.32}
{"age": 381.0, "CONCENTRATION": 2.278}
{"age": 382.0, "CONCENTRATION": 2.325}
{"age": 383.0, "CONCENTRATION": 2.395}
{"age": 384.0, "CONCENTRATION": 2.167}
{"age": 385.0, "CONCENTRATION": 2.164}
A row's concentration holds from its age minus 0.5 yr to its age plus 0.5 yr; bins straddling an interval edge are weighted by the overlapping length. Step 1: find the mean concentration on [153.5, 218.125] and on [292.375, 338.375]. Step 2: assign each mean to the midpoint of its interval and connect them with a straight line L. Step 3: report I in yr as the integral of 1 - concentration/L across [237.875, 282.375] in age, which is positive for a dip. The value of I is 1.4 yr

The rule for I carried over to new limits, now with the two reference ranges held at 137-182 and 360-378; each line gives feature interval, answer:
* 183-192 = 0.3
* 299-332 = 2.9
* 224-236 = 0.4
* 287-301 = 1.9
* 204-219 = 0.9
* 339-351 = 0.8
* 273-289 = 2.4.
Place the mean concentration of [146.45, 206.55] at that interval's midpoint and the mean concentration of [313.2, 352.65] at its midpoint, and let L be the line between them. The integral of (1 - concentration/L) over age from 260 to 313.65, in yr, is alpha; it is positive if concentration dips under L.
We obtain 4.6 yr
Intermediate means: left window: 3.41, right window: 2.37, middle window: 2.45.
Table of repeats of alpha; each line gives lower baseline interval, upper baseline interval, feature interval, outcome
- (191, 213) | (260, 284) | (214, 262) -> -2.5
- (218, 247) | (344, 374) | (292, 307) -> 1.4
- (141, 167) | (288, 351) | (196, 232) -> 1.9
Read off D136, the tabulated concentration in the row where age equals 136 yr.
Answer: 3.631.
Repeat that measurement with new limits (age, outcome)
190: 3.524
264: 2.625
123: 3.937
